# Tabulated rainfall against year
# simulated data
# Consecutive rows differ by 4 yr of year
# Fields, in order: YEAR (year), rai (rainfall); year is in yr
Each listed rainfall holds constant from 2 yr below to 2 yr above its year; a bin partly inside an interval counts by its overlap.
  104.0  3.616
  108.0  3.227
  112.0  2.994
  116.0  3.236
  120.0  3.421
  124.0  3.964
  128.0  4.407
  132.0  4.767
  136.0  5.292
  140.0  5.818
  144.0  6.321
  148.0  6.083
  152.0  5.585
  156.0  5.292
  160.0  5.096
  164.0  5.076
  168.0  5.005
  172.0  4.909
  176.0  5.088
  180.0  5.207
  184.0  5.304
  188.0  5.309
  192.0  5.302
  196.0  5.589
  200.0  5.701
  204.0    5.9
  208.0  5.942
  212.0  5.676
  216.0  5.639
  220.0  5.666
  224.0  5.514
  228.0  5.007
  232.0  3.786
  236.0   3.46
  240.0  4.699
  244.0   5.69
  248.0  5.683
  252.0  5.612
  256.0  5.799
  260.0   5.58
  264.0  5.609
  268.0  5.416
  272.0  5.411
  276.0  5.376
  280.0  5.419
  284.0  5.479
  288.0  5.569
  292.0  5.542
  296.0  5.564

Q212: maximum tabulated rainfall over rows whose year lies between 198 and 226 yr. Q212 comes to 5.942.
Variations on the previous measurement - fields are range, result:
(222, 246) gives 5.69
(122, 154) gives 6.321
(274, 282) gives 5.419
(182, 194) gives 5.309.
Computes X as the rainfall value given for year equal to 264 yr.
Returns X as 5.609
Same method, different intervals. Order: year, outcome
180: 5.207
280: 5.419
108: 3.227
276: 5.376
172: 4.909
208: 5.942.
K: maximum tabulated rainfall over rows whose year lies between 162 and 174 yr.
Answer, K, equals 5.076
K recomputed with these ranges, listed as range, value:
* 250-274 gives 5.799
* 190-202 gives 5.701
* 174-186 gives 5.304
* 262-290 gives 5.609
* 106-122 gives 3.421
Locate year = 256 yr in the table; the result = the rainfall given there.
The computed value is 5.799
